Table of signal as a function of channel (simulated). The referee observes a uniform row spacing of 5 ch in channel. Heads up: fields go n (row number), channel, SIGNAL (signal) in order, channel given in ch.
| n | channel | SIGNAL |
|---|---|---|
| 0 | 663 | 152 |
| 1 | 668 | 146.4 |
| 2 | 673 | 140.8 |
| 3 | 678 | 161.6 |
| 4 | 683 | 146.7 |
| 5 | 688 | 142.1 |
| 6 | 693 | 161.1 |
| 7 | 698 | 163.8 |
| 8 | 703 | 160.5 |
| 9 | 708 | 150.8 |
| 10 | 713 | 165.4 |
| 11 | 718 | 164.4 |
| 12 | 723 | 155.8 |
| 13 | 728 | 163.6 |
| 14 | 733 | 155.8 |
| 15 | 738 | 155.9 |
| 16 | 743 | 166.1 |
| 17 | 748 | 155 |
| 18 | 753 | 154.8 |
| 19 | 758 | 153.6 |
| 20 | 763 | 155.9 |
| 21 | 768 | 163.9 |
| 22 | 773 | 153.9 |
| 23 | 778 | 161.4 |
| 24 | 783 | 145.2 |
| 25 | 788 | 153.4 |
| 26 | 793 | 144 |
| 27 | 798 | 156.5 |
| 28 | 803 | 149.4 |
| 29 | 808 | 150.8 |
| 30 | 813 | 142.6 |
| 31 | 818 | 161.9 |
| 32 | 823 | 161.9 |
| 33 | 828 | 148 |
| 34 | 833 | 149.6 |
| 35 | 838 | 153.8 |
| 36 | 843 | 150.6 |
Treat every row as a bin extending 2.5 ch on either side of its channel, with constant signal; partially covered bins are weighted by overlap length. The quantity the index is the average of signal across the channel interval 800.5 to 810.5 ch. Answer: 150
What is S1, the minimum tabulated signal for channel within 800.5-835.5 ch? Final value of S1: 142.6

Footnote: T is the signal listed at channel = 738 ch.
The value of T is 155.9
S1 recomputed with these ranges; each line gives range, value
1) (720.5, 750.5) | 155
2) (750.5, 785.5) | 145.2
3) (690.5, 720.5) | 150.8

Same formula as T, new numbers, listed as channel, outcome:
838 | 153.8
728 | 163.6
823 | 161.9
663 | 152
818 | 161.9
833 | 149.6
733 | 155.8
